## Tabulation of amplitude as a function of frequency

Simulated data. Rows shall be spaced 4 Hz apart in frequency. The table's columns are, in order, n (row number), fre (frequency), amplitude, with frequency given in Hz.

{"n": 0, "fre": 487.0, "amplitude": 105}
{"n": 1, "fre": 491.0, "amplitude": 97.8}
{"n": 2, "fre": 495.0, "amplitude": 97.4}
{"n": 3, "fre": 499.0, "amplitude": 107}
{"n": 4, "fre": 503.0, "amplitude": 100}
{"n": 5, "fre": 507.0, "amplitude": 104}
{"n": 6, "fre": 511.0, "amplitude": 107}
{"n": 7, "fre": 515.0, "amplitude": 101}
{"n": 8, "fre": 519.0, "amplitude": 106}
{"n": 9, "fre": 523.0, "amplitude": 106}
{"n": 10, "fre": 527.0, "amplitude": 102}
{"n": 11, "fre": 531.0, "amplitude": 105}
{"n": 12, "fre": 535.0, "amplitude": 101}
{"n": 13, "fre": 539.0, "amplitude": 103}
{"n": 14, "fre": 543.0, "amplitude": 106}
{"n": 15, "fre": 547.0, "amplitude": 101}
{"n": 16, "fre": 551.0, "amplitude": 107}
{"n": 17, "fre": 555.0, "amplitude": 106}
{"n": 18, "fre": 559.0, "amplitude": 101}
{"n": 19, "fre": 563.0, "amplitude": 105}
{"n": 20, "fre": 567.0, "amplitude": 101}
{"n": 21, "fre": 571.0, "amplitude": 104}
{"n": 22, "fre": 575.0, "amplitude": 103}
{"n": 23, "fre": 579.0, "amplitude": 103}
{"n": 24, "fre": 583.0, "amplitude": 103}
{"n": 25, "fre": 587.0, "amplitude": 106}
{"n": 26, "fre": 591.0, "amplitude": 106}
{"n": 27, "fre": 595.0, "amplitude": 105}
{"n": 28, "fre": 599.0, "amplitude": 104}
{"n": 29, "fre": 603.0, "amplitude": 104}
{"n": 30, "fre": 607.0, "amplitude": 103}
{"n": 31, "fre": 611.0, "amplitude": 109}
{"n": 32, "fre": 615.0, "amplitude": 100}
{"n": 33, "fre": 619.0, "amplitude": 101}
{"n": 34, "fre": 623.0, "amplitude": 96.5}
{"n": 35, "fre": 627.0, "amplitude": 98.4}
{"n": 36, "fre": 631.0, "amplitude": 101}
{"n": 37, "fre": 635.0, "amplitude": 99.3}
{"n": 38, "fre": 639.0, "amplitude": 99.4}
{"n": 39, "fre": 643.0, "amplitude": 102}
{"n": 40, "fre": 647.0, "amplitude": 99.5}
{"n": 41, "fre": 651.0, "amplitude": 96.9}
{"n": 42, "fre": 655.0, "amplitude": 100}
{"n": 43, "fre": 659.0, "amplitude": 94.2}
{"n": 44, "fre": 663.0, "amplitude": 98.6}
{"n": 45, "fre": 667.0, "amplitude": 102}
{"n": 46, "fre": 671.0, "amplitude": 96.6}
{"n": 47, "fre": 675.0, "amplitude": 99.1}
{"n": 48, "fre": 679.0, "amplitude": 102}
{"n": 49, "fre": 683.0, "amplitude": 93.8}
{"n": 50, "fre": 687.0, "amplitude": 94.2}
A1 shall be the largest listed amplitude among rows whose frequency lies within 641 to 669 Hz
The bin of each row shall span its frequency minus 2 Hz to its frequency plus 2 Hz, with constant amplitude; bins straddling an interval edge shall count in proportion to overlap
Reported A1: 102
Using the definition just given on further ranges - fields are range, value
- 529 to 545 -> 106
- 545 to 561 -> 107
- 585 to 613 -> 109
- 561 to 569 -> 105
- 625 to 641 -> 101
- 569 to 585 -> 104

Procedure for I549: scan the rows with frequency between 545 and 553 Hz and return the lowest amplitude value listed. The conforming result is 101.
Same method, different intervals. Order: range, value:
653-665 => 94.2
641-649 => 99.5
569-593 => 103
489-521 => 97.4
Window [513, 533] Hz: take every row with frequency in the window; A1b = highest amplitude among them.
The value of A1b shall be 106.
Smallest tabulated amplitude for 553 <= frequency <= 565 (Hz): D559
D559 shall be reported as 101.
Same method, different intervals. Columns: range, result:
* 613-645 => 96.5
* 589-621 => 100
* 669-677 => 96.6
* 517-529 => 102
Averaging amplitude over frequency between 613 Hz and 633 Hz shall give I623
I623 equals 99.4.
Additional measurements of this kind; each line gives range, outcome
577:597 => 105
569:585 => 103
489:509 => 101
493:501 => 102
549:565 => 105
